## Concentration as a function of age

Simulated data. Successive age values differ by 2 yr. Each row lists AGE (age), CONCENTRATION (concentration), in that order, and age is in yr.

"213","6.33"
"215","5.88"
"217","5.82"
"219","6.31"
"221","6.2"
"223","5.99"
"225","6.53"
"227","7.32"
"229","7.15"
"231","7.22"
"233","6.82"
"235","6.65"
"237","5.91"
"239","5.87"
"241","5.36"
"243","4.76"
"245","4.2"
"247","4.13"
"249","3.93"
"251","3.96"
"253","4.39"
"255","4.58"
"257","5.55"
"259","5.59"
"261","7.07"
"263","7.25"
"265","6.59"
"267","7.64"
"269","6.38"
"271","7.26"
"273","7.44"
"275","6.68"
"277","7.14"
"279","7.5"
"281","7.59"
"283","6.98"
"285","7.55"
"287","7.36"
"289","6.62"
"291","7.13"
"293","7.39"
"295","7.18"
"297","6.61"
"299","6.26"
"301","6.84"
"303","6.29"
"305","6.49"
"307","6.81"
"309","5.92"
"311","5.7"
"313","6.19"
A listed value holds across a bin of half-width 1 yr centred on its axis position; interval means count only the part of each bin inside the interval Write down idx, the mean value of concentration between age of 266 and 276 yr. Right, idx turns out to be 7.08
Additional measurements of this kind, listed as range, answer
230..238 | 6.65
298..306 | 6.47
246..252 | 4.01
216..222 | 6.11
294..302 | 6.72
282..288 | 7.3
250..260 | 4.81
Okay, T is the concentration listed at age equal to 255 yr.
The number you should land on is 4.58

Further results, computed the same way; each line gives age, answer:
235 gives 6.65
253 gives 4.39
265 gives 6.59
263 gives 7.25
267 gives 7.64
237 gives 5.91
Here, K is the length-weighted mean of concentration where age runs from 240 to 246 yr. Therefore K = 4.77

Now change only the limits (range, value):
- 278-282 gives 7.54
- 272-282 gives 7.27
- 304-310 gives 6.41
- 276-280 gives 7.32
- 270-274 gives 7.35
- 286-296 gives 7.14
